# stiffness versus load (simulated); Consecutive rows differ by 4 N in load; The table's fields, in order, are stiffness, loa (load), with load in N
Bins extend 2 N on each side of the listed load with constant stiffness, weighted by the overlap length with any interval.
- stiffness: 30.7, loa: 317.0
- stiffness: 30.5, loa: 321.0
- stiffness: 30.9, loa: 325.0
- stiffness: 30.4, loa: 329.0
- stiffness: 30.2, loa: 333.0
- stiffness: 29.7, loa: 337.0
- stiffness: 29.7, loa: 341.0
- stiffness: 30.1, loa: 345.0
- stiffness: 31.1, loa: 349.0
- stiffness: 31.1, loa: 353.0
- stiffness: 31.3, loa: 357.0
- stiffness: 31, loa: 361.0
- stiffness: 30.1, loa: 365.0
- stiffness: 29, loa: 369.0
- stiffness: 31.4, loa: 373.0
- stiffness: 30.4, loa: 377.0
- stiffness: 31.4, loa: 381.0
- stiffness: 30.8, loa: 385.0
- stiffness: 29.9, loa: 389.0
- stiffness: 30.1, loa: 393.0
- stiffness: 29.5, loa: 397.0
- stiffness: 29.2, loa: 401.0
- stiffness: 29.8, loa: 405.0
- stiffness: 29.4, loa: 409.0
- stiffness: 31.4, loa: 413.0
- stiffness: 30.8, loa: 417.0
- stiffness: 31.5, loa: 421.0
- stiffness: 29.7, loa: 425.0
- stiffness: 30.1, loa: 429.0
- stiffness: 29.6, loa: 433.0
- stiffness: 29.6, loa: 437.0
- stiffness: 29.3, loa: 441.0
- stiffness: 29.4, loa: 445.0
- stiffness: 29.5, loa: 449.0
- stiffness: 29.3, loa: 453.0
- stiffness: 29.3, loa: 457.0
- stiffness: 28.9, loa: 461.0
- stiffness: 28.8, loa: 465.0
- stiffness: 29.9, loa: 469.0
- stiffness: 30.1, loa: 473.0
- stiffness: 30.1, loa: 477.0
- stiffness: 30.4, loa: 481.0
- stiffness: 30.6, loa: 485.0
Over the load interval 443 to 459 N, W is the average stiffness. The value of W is 29.4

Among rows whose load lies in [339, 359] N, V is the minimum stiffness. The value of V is 29.7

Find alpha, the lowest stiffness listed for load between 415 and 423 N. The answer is 30.8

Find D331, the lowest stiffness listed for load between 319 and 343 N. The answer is 29.7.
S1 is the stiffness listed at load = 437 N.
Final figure 29.6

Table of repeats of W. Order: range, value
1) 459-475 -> 29.4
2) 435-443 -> 29.5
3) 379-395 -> 30.6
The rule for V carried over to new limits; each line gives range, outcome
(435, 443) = 29.3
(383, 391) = 29.9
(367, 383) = 29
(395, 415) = 29.2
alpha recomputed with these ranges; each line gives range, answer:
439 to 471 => 28.8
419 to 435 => 29.6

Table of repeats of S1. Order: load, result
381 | 31.4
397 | 29.5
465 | 28.8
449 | 29.5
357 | 31.3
